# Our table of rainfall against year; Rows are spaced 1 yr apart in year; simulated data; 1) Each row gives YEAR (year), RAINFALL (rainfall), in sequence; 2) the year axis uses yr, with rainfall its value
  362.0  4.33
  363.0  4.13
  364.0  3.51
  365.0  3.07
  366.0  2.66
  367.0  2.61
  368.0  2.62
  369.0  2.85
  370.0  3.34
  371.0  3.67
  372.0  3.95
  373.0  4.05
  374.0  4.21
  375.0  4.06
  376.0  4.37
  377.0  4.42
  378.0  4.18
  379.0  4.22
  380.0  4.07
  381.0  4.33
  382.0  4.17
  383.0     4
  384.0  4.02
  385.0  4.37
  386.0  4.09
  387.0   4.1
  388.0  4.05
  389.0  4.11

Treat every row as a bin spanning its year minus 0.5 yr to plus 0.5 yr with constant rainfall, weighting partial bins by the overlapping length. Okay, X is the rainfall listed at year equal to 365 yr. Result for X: 3.07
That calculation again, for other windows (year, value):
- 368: 2.62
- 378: 4.18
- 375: 4.06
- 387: 4.1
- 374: 4.21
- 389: 4.11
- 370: 3.34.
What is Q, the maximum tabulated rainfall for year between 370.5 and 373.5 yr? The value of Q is 4.05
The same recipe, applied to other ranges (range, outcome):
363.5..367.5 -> 3.51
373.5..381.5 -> 4.42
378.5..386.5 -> 4.37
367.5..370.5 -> 3.34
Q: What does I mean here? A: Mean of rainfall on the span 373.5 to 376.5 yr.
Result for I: 4.21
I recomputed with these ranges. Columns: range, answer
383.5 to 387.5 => 4.14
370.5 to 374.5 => 3.97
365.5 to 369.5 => 2.69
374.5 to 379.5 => 4.25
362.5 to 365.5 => 3.57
